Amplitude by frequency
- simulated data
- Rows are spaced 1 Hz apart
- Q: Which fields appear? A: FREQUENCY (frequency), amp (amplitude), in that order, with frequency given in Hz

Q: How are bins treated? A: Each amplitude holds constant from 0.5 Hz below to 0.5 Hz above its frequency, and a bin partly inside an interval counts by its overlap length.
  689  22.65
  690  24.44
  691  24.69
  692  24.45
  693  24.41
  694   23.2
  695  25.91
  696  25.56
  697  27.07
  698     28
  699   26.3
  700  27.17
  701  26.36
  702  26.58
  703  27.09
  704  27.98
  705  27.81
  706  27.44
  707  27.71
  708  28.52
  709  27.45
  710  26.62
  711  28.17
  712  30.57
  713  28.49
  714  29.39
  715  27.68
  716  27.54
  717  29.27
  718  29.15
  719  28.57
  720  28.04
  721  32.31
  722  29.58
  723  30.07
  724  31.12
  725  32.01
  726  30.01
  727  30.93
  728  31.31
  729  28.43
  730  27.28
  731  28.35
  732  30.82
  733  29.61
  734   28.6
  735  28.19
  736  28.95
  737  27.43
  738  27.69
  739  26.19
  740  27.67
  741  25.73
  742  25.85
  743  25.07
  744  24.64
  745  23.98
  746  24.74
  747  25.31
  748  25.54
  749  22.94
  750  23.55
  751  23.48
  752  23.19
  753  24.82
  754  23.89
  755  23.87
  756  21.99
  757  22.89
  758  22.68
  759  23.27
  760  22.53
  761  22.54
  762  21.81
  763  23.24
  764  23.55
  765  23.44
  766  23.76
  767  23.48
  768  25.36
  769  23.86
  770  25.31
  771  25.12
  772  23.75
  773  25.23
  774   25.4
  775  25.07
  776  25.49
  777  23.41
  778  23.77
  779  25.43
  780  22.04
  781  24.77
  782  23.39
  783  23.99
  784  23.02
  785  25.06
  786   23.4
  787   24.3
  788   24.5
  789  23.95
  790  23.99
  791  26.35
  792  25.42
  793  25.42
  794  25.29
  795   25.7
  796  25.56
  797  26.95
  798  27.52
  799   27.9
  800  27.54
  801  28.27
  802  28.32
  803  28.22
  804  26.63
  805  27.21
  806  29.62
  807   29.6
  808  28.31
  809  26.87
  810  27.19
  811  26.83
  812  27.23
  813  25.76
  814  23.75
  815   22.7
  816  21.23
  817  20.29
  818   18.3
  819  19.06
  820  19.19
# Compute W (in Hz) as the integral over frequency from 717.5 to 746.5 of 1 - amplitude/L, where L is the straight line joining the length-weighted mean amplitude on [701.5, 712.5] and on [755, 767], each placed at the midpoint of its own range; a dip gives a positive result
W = -3.1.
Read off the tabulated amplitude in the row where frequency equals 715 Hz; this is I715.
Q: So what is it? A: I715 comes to 27.68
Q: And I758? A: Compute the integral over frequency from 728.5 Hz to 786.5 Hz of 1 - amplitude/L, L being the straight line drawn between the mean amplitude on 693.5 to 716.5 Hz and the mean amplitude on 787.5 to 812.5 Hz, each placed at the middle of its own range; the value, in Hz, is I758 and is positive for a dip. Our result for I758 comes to 4.6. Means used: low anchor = 27.3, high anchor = 26.8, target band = 24.9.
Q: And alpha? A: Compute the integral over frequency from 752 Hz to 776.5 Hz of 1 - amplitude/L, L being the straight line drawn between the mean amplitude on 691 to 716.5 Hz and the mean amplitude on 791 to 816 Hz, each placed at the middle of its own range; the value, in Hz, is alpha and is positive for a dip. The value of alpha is 2.7 Hz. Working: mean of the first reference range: 27.1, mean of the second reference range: 26.7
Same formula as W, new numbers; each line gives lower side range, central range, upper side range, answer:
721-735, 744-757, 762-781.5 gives 1.5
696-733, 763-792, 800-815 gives 3.6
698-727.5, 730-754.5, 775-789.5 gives 0.5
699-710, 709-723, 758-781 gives -1.1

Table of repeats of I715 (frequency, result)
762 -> 21.81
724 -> 31.12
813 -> 25.76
